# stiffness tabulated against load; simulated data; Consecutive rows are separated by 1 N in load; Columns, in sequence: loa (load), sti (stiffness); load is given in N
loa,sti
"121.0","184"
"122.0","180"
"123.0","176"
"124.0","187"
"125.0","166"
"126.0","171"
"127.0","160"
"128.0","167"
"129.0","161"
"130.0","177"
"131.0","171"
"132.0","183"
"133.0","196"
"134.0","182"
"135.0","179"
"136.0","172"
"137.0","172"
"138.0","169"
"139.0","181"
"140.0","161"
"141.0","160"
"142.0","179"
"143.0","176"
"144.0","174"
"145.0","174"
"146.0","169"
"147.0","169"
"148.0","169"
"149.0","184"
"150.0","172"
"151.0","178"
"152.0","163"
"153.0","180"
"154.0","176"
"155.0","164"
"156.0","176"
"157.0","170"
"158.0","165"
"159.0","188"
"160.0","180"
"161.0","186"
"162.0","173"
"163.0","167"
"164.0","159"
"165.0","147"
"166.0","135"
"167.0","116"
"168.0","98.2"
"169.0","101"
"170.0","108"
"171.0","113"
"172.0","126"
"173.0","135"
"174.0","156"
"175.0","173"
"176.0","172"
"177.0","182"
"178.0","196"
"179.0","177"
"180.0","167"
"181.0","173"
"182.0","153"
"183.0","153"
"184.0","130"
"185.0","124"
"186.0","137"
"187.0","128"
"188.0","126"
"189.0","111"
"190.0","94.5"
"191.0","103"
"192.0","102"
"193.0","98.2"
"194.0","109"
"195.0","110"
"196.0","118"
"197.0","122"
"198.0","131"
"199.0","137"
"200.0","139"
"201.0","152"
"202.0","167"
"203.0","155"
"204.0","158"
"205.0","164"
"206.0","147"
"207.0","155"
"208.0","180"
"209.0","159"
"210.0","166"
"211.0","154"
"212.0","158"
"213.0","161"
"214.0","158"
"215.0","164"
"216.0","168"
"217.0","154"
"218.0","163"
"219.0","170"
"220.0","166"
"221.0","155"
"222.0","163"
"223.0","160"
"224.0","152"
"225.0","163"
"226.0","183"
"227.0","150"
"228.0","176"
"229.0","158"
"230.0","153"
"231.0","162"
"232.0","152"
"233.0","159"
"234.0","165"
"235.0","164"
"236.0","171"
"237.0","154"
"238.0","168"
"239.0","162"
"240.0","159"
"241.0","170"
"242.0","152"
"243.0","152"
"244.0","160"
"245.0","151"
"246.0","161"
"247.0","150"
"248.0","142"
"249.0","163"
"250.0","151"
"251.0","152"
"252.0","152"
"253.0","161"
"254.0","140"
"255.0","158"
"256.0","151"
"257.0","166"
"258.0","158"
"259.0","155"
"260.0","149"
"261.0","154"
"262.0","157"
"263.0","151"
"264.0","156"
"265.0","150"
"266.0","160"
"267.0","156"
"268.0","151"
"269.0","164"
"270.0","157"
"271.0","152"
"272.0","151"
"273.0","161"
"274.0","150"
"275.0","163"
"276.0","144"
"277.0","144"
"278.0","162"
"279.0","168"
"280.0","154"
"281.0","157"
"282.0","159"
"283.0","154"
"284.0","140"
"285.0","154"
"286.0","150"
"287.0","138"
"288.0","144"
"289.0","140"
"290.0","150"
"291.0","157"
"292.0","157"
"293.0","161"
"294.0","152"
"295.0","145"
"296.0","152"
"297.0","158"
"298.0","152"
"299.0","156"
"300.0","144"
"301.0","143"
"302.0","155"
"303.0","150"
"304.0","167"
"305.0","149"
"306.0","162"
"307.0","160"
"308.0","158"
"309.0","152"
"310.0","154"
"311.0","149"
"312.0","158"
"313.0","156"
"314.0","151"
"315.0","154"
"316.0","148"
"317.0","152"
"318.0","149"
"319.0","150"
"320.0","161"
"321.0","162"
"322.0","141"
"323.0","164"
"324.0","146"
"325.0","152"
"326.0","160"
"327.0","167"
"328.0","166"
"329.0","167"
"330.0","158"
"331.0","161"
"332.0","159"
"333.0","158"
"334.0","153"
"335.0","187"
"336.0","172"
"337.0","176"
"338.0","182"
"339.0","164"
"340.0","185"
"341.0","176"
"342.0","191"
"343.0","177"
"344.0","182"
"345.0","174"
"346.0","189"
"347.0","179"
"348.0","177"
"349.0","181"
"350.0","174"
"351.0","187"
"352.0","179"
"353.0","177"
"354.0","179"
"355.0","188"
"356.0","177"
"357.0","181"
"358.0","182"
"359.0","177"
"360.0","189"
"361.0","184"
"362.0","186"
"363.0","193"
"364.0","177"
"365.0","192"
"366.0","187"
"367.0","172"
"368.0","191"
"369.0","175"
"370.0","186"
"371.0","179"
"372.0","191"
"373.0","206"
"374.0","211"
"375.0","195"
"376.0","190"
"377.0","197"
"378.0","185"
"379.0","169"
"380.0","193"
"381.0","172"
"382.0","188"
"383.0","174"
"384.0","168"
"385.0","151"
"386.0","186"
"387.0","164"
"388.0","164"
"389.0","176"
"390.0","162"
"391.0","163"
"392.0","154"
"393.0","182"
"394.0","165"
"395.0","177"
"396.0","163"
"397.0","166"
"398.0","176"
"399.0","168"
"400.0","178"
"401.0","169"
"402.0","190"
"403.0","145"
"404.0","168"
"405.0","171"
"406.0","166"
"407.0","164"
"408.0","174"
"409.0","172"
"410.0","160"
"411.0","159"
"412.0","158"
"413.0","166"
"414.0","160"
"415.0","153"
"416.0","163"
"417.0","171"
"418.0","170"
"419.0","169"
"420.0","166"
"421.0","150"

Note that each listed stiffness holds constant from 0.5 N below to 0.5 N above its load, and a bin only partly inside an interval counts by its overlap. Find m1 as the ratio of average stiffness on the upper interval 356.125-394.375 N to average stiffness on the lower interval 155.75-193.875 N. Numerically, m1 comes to 1.25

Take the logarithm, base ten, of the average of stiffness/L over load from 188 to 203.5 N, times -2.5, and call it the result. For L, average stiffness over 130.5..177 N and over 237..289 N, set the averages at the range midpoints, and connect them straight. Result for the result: 0.28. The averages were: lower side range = 163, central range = 123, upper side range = 154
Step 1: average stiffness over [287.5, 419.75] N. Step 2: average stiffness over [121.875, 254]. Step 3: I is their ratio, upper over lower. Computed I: 1.07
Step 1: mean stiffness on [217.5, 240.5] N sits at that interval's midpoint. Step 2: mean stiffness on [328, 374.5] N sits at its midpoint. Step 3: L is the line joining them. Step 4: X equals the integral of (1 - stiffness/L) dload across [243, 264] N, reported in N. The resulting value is 1.46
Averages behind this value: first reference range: 162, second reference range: 180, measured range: 154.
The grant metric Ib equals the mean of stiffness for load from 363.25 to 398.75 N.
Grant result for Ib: 179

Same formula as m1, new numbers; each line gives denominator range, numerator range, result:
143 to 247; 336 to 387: 1.18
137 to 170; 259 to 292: 0.94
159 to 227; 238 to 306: 1.04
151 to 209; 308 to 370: 1.16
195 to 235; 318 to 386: 1.13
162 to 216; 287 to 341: 1.10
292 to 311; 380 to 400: 1.11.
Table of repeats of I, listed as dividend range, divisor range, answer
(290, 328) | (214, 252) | 0.97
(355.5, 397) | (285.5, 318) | 1.18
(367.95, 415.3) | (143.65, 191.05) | 1.13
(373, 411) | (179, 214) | 1.24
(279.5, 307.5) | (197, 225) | 0.97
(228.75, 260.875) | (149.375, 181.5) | 0.99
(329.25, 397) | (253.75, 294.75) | 1.16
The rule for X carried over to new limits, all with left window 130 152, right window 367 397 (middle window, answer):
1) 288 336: 5.9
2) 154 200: 8.6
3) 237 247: 1.0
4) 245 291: 6.0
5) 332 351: 0.1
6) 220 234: 1.2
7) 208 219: 0.9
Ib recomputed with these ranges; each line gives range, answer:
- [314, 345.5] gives 164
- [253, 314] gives 154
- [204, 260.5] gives 159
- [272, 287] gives 154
